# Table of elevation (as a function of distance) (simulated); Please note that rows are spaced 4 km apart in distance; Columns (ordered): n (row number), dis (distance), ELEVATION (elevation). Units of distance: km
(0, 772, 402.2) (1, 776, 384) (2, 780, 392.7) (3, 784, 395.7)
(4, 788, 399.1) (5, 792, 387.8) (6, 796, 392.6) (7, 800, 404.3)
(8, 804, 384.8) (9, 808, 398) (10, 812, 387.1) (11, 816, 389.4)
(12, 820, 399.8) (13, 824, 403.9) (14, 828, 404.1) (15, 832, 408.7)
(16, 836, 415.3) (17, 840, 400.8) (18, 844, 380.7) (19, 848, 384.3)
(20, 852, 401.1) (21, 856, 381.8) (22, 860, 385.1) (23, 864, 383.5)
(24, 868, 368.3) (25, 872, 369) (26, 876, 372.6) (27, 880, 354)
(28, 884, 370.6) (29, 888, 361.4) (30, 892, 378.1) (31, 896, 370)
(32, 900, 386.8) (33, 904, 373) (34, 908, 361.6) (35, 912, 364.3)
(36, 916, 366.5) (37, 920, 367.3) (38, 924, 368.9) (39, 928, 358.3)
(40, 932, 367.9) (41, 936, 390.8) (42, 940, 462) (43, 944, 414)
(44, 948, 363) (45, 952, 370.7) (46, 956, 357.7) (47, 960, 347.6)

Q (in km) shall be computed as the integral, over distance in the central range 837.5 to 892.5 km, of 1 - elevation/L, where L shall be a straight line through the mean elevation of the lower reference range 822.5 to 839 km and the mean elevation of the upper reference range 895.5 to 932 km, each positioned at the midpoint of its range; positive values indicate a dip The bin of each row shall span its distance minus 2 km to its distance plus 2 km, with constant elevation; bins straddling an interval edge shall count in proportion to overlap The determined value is 1.86 km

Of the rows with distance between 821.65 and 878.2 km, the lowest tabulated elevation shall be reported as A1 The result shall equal 368.3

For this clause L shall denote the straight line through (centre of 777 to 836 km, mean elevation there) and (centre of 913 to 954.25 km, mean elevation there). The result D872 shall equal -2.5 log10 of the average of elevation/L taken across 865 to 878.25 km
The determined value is 0.05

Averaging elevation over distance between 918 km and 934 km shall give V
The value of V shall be 366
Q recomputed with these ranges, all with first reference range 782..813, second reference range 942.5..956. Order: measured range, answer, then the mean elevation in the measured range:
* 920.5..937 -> 0.4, 370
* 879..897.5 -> 0.8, 367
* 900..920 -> 0.7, 368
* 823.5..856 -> -0.8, 399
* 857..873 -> 0.4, 377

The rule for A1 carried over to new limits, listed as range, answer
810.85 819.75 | 387.1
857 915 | 354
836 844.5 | 380.7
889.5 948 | 358.3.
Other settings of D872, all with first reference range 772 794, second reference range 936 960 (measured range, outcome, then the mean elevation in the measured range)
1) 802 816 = 0.01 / 390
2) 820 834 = -0.03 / 405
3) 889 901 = 0.04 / 376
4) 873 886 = 0.07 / 366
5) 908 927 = 0.07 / 366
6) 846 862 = 0.01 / 388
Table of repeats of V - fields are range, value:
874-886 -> 366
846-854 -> 393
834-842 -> 408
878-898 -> 367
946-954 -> 367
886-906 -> 374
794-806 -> 394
